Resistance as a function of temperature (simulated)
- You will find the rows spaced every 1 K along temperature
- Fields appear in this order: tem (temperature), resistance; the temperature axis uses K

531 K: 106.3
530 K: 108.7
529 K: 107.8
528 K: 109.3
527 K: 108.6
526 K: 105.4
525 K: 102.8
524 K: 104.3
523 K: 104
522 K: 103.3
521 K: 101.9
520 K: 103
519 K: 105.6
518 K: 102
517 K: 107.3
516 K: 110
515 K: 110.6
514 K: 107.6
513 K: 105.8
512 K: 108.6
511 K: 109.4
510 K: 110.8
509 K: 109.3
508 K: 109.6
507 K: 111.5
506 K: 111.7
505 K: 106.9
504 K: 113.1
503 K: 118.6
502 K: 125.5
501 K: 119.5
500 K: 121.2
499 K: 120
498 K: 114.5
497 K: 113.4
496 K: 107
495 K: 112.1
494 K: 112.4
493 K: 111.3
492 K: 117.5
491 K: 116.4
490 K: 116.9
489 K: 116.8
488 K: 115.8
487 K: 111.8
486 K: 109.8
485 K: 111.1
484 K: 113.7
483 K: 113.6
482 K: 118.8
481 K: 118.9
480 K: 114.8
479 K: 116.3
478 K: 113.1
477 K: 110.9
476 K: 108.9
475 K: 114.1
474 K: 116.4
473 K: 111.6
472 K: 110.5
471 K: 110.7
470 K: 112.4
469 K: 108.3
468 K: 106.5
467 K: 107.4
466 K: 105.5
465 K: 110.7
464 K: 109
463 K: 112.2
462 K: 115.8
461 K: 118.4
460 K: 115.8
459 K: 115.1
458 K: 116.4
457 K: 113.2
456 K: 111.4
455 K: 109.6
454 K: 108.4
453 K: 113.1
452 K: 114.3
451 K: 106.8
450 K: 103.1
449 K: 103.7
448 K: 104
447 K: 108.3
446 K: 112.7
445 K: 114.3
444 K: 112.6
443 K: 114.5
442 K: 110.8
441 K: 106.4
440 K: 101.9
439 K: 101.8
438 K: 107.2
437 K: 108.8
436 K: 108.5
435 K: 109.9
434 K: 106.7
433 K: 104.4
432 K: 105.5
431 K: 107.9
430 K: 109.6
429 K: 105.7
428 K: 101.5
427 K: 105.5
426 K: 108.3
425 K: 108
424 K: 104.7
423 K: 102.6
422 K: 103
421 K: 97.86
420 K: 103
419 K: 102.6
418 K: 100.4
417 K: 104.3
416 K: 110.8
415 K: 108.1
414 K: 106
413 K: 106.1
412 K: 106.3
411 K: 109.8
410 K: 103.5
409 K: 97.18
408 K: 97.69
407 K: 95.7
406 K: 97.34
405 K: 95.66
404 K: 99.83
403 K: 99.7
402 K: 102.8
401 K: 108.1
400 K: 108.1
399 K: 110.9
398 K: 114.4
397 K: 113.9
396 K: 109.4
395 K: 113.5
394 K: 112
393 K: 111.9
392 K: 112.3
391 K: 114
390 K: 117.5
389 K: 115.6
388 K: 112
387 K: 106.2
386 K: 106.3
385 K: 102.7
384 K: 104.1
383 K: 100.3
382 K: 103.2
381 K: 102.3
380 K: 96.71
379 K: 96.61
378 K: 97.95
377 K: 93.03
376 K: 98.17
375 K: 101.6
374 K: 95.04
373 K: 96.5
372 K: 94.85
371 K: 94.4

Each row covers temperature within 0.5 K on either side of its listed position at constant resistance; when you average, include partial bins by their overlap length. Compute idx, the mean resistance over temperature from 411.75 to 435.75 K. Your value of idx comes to 105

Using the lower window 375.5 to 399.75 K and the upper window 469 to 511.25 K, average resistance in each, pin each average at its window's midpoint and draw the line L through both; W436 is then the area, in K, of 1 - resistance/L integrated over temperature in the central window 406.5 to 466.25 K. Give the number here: 1.5 K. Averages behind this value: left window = 107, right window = 114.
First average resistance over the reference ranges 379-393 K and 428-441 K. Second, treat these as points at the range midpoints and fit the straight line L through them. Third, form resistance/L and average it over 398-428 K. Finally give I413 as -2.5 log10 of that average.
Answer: 0.030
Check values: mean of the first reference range 107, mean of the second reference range 106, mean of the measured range 104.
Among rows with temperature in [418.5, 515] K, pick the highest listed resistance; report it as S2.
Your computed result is 125.5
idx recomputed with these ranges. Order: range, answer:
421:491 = 110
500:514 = 112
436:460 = 110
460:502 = 113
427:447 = 108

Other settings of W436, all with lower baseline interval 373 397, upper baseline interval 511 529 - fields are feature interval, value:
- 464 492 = -1.8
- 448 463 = -0.8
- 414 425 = 0.2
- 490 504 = -1.3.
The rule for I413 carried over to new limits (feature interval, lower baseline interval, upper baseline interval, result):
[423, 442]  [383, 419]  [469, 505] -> 0.032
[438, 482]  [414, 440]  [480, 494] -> -0.005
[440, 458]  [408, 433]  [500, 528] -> -0.038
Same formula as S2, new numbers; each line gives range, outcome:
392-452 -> 114.5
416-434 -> 110.8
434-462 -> 118.4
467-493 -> 118.9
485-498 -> 117.5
